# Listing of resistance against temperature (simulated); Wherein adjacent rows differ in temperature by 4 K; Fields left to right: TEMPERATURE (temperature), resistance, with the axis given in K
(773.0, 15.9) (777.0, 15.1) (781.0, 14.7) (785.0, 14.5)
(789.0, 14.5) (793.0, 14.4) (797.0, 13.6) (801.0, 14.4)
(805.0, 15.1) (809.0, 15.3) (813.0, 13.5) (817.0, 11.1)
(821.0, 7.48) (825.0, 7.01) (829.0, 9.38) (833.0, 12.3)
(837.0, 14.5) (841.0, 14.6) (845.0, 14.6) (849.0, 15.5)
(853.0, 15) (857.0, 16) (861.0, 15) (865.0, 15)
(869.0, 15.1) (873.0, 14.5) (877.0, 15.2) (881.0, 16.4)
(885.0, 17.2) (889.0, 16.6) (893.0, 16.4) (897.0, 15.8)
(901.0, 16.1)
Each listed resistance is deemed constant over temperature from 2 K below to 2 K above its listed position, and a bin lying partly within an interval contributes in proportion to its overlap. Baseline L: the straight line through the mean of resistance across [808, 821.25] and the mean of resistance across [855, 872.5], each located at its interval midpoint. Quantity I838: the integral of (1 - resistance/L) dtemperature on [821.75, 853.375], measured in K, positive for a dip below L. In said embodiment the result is 2.7 K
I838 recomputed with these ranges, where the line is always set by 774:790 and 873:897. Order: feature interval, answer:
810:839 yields 8.4 K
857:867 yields 0.4 K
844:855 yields 0.4 K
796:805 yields 0.4 K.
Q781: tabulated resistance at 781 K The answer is 14.7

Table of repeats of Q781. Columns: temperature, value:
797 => 13.6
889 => 16.6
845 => 14.6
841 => 14.6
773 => 15.9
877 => 15.2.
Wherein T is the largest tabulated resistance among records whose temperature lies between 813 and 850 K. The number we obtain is 15.5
